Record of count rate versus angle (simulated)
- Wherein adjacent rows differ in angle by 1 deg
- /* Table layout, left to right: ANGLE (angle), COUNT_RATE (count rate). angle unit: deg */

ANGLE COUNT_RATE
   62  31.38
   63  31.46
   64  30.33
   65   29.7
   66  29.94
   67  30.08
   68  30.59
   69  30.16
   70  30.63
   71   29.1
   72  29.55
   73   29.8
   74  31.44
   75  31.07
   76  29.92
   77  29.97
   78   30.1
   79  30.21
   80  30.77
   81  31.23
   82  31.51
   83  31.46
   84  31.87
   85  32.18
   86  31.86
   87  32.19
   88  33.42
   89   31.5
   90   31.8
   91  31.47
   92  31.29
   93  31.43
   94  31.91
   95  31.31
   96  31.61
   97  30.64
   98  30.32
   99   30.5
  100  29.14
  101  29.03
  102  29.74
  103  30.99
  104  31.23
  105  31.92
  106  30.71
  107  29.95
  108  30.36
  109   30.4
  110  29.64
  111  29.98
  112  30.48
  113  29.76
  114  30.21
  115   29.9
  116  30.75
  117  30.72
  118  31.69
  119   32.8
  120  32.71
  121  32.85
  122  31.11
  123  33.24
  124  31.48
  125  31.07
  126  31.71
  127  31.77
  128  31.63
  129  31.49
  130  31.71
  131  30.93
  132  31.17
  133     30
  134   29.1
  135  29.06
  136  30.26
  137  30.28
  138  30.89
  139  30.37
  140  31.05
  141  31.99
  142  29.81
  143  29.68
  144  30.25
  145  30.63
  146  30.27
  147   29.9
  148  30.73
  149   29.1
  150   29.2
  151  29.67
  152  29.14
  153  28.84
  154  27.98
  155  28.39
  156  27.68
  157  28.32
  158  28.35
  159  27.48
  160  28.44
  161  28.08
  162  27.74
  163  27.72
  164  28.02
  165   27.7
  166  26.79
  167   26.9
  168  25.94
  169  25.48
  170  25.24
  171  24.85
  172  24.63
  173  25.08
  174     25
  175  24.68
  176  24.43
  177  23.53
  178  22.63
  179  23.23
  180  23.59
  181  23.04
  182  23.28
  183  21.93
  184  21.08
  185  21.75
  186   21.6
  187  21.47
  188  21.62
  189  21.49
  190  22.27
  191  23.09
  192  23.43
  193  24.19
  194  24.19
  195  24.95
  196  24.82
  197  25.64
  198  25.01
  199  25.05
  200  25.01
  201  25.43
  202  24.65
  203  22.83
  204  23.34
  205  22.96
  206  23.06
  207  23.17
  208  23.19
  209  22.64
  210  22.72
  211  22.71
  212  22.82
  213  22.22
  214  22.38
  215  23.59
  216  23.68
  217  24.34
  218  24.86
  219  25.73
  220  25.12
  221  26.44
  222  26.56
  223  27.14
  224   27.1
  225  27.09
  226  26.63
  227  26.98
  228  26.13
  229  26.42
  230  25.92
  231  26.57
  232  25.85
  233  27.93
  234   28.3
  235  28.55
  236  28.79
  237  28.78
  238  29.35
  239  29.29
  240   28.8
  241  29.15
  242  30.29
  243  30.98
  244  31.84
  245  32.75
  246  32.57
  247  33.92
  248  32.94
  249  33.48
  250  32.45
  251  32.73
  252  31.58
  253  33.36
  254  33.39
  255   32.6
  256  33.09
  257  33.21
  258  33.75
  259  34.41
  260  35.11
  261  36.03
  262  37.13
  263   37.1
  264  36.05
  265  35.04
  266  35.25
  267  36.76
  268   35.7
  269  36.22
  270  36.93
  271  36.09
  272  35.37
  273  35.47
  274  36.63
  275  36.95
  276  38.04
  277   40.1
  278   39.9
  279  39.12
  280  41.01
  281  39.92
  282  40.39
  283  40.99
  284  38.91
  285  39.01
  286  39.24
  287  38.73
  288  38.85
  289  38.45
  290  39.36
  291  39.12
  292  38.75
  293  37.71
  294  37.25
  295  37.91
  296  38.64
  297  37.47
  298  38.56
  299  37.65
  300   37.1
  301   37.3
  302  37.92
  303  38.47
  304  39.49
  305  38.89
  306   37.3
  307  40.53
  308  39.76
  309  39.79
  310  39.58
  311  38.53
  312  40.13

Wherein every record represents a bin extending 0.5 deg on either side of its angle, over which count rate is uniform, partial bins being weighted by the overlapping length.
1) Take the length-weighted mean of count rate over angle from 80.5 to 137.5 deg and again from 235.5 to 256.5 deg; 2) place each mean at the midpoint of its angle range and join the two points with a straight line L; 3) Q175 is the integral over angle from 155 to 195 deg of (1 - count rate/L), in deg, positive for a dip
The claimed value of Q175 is 8.3 deg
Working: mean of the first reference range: 31.1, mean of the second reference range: 31.5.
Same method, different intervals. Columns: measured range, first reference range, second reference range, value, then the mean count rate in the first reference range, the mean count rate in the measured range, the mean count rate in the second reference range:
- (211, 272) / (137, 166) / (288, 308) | 8.21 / 29.2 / 30.2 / 38.4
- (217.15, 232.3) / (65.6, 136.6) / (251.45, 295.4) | 3.86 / 30.9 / 26.3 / 36.9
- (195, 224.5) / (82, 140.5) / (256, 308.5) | 8.94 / 31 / 24.3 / 37.7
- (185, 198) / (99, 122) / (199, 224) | 1.10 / 30.7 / 23.2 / 24.1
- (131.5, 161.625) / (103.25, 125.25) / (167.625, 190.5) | -2.57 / 31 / 29.5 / 23.4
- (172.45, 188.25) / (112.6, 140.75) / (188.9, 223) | 1.97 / 31.1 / 23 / 24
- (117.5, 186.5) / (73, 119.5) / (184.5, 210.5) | -3.48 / 30.9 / 28.2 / 23.4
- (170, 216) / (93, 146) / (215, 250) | 8.97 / 30.8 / 23.5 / 28.2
